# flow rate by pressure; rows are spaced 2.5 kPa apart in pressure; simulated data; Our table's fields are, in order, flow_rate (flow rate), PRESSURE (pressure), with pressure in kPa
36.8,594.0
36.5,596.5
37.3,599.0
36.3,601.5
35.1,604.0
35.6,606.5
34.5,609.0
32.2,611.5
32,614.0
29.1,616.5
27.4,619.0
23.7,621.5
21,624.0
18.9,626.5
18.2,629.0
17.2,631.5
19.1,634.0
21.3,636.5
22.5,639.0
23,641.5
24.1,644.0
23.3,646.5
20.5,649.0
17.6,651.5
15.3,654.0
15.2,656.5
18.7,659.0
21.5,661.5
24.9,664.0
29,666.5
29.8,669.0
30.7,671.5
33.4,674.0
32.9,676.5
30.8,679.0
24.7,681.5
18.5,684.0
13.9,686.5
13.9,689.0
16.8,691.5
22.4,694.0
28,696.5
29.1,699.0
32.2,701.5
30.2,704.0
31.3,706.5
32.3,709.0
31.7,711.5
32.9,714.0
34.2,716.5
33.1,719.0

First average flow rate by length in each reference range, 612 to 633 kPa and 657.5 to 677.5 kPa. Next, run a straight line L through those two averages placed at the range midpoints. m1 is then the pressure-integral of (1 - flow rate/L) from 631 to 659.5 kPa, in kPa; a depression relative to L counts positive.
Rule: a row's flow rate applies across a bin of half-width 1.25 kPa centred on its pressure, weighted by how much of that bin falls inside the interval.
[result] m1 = 6.2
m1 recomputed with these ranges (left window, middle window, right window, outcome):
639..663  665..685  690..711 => -4.30 kPa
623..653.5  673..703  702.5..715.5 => 3.78 kPa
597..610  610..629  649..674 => 3.84 kPa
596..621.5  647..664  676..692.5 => 4.50 kPa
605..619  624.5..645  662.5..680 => 7.11 kPa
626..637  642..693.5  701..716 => 4.07 kPa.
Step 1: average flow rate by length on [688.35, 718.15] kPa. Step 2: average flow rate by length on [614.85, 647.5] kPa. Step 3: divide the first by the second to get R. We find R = 1.3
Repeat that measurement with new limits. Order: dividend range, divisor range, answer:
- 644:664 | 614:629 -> 0.81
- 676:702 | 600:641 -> 0.88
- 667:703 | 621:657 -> 1.28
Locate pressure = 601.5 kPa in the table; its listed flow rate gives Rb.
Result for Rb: 36.3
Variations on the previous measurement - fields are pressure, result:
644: 24.1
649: 20.5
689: 13.9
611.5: 32.2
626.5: 18.9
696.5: 28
